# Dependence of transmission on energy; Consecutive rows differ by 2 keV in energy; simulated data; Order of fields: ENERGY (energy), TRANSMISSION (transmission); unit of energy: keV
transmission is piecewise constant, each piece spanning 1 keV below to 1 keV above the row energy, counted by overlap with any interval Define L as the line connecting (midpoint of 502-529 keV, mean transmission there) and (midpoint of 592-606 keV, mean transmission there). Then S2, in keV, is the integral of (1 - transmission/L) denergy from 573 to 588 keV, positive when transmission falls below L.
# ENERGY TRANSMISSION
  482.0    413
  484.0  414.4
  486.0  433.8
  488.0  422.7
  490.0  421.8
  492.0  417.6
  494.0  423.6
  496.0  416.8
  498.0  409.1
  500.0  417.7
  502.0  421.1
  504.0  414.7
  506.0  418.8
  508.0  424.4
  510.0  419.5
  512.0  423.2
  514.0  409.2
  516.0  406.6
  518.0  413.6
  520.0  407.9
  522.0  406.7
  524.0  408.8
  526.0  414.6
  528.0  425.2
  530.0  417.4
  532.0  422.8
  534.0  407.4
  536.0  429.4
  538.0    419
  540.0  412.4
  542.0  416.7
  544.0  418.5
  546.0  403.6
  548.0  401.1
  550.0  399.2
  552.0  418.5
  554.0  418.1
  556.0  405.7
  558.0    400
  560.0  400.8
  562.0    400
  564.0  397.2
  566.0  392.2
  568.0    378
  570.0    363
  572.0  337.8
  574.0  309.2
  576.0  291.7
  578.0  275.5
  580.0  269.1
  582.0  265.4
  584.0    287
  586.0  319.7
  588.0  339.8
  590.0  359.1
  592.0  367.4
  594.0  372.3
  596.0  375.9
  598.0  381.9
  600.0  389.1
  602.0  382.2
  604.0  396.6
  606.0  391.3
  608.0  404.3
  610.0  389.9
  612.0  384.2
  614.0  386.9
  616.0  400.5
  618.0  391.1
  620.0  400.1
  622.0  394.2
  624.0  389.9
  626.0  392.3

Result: 3.8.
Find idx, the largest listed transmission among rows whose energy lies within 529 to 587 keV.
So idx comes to 429.4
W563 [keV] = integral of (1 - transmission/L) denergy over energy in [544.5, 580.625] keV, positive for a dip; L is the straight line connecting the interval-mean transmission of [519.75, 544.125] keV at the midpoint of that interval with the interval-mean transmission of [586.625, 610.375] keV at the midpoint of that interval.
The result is 2.48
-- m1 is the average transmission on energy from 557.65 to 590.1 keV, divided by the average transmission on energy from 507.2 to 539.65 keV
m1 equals 0.81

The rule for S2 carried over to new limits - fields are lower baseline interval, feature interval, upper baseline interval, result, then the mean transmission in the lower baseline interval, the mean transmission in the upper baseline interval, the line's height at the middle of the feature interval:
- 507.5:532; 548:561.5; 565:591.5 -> -1.75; 415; 323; 360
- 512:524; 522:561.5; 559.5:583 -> -3.61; 410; 339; 378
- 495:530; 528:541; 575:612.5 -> -0.70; 415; 349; 397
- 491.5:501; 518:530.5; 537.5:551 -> -0.02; 417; 410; 413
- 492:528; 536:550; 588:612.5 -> -0.32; 415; 381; 403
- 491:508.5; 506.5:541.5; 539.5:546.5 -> -0.03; 418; 413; 415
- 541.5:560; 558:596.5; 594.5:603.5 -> 4.99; 408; 383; 394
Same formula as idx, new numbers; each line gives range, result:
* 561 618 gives 404.3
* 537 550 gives 419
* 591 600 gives 389.1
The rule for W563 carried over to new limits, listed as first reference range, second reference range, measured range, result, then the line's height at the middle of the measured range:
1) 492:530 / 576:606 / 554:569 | -1.17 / 369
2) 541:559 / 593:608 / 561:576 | 1.40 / 400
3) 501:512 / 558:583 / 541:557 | -1.81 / 368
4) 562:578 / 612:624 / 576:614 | 2.21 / 373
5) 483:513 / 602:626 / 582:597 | 2.19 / 399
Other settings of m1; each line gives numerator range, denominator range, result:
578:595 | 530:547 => 0.77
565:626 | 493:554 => 0.87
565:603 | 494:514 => 0.81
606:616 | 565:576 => 1.12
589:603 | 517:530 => 0.91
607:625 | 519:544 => 0.95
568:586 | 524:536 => 0.73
